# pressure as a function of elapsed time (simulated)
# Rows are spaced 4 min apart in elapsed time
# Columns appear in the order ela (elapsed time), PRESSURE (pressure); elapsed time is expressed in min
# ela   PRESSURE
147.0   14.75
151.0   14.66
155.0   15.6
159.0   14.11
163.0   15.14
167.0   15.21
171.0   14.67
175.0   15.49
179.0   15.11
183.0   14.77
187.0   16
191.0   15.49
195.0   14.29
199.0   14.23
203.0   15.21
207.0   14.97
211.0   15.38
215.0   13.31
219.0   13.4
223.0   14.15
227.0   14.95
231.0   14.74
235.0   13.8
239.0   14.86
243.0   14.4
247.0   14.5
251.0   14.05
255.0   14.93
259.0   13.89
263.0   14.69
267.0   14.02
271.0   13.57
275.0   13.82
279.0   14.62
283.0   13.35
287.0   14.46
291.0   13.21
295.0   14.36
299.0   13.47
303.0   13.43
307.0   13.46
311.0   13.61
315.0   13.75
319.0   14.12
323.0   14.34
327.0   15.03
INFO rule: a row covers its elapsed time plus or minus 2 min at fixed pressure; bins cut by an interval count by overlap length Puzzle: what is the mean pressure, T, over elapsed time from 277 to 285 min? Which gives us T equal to 14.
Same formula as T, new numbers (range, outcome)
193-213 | 14.8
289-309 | 13.6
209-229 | 14.2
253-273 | 14.2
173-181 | 15.3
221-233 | 14.6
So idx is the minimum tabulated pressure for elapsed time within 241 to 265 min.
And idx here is 13.89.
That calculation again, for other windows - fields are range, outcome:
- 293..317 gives 13.43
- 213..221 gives 13.31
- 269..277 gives 13.57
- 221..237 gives 13.8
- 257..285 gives 13.35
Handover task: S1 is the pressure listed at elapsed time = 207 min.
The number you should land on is 14.97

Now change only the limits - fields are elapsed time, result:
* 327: 15.03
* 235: 13.8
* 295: 14.36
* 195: 14.29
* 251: 14.05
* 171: 14.67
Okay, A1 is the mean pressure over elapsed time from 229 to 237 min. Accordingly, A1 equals 14.3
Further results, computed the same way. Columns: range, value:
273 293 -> 13.9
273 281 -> 14.2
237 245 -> 14.6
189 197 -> 14.9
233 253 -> 14.3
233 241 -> 14.3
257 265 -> 14.3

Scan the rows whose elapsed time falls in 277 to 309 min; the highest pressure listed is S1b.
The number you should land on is 14.62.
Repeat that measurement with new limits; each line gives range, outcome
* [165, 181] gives 15.49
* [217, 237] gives 14.95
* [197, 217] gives 15.38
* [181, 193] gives 16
